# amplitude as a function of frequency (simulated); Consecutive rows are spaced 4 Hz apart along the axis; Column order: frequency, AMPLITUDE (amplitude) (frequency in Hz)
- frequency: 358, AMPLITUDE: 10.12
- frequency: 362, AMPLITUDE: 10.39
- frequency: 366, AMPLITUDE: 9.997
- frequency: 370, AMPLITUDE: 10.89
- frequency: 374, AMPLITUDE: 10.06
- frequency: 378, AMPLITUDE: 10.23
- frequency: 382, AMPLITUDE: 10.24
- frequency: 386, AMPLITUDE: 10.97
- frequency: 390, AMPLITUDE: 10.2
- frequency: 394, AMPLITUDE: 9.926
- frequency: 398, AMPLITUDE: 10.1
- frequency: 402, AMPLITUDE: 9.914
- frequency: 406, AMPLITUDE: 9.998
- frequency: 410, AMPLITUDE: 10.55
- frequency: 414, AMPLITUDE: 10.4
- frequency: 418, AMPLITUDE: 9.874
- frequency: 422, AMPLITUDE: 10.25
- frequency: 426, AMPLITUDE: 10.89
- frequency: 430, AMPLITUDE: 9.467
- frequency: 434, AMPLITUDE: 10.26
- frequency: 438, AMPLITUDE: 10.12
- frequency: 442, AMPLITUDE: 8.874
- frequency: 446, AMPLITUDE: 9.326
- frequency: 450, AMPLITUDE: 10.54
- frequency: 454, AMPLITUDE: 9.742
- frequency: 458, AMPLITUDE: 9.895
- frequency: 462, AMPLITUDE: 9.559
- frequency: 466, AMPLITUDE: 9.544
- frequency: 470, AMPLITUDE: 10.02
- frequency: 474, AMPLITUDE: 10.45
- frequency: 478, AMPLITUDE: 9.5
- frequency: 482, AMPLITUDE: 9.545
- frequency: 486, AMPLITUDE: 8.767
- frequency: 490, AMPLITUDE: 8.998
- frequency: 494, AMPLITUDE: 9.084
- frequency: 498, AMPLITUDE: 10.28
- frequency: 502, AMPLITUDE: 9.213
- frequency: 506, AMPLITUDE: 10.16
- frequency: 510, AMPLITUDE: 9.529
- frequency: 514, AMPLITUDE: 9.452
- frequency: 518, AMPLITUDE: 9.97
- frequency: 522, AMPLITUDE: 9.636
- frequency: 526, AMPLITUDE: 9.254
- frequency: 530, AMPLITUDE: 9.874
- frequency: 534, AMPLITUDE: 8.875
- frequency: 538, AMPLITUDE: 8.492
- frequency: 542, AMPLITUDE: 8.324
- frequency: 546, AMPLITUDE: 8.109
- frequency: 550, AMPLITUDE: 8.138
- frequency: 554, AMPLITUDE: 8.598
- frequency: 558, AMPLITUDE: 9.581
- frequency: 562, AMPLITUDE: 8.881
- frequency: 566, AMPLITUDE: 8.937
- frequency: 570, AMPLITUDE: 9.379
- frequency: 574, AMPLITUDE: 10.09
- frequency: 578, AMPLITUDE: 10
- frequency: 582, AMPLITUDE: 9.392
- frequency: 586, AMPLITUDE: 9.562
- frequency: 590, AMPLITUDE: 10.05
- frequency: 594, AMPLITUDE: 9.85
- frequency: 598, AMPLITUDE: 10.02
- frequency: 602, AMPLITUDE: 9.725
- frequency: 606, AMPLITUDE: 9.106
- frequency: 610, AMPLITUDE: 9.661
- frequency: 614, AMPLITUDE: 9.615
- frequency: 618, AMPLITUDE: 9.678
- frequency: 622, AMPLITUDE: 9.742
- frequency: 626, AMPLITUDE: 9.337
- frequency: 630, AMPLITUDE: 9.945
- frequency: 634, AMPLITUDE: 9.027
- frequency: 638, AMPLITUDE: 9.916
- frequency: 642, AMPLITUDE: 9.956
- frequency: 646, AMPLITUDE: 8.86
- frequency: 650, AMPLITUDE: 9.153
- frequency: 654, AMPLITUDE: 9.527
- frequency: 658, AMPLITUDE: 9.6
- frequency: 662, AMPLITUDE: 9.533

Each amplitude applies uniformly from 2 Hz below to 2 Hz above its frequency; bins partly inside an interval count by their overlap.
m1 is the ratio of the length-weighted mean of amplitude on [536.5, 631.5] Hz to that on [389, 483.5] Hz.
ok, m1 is 0.94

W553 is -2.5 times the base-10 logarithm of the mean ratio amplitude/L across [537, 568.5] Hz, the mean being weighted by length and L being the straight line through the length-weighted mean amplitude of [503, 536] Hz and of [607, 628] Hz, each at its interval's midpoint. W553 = 0.11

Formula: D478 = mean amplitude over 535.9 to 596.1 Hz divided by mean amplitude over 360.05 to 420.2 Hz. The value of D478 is 0.9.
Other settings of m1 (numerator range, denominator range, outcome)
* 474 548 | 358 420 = 0.91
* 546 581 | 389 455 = 0.91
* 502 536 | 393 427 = 0.94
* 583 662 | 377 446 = 0.95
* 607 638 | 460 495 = 1.01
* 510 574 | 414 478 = 0.92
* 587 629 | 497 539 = 1.02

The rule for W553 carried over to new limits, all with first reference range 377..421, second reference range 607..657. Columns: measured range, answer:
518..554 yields 0.11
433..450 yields 0.04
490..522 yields 0.03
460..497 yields 0.05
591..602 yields -0.03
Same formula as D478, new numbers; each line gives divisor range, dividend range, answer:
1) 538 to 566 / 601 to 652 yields 1.10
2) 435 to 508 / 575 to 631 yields 1.00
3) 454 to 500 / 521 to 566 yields 0.92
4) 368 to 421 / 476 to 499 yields 0.91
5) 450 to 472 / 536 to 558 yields 0.86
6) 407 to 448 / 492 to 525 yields 0.97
